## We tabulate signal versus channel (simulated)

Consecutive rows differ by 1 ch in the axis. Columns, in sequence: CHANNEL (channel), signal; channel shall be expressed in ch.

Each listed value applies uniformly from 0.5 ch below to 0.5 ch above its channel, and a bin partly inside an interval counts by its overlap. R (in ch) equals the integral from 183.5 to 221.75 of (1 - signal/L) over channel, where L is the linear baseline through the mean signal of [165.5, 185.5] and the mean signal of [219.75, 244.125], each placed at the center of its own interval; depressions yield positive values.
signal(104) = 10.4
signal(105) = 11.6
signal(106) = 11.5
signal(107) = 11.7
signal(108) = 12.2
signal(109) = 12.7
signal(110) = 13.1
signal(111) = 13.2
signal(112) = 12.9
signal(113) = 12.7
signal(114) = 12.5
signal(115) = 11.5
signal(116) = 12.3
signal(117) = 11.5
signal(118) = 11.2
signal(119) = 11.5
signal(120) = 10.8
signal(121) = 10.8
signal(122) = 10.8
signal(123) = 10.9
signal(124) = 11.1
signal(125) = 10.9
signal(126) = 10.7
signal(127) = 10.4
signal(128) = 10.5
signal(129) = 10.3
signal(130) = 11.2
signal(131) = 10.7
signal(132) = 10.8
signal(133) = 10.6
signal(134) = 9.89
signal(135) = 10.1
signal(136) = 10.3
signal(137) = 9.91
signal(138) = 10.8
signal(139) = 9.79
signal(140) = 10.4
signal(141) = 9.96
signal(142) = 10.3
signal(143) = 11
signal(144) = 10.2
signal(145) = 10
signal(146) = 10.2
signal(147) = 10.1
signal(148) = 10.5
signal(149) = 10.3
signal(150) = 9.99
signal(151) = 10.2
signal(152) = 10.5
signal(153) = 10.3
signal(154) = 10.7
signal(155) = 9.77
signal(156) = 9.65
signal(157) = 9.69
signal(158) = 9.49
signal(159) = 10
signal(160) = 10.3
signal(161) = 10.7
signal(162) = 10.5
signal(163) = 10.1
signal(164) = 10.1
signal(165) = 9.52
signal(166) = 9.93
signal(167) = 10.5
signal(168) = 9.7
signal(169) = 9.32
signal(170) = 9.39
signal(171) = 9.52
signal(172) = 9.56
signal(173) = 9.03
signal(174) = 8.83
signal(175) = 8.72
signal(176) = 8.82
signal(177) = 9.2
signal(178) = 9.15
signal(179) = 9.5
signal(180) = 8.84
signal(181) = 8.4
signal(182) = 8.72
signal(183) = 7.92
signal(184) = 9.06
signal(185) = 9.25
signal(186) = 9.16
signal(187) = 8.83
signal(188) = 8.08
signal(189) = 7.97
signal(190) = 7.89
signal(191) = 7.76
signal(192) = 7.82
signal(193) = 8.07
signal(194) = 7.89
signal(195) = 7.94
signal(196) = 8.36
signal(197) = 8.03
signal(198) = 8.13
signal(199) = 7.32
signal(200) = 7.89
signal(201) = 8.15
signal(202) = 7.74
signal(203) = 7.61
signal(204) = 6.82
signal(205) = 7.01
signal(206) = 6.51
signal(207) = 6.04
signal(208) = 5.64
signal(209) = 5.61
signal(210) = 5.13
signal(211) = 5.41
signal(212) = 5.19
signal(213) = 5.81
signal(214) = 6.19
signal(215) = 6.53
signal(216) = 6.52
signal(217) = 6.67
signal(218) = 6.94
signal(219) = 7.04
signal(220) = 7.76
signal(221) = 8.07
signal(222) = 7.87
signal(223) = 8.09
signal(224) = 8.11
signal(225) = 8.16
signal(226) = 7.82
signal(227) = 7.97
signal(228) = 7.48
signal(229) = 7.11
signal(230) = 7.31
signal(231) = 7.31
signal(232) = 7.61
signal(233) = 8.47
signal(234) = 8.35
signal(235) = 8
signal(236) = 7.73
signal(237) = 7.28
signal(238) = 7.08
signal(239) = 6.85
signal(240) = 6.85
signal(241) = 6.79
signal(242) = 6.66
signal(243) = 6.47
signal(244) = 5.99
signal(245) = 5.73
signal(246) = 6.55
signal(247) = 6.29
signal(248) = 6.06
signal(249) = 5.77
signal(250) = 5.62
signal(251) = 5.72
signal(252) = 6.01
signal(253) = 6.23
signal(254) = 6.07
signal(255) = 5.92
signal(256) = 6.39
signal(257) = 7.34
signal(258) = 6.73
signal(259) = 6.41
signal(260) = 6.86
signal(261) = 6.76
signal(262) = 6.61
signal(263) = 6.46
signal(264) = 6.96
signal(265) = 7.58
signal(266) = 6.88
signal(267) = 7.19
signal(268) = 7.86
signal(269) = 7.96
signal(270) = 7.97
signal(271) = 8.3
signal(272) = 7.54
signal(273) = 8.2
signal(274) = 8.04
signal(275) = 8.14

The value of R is 4.9 ch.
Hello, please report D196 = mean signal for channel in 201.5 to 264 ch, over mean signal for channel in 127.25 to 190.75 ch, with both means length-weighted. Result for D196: 0.70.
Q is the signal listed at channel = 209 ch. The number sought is 5.61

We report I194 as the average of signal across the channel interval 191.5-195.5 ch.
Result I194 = 7.93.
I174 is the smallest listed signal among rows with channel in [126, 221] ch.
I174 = 5.13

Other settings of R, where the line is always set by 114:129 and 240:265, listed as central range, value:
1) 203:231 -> 2.8 ch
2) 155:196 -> 0.2 ch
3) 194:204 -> 0.5 ch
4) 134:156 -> 0.0 ch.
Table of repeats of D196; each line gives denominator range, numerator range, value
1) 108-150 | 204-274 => 0.63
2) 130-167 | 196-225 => 0.68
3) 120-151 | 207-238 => 0.68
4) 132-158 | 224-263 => 0.67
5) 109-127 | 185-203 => 0.69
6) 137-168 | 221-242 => 0.75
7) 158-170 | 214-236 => 0.75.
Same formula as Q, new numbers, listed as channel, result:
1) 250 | 5.62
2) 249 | 5.77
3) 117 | 11.5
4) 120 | 10.8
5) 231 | 7.31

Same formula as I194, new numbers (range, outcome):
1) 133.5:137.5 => 10.1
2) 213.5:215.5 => 6.36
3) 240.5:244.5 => 6.48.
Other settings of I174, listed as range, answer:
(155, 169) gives 9.32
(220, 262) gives 5.62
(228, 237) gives 7.11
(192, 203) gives 7.32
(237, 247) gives 5.73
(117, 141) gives 9.79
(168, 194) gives 7.76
